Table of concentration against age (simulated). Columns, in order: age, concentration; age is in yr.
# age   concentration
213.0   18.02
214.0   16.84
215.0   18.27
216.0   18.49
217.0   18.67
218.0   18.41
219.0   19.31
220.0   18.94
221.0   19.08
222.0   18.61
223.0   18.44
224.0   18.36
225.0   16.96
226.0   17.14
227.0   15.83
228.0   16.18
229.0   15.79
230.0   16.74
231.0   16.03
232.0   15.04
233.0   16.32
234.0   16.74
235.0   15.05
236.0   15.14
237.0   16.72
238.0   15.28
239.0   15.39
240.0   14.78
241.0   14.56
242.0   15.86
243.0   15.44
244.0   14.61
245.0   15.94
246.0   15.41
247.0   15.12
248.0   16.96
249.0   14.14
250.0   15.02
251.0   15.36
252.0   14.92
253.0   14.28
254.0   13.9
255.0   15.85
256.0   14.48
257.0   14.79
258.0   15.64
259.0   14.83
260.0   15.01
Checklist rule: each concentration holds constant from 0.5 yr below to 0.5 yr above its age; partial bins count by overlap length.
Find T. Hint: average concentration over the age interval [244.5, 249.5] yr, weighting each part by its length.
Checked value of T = 15.5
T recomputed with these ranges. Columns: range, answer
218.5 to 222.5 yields 19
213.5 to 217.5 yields 18.1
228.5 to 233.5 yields 16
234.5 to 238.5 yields 15.5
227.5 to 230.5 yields 16.2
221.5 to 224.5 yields 18.5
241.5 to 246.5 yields 15.5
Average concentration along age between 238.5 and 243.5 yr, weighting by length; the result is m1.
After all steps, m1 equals 15.2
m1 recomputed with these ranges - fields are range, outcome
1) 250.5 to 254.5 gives 14.6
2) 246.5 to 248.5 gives 16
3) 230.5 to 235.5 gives 15.8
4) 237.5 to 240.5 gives 15.2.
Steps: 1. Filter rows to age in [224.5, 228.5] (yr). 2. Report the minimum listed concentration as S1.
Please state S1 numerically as 15.83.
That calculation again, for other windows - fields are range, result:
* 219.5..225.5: 16.96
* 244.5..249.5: 14.14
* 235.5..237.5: 15.14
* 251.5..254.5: 13.9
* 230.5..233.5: 15.04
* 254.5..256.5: 14.48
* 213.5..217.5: 16.84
